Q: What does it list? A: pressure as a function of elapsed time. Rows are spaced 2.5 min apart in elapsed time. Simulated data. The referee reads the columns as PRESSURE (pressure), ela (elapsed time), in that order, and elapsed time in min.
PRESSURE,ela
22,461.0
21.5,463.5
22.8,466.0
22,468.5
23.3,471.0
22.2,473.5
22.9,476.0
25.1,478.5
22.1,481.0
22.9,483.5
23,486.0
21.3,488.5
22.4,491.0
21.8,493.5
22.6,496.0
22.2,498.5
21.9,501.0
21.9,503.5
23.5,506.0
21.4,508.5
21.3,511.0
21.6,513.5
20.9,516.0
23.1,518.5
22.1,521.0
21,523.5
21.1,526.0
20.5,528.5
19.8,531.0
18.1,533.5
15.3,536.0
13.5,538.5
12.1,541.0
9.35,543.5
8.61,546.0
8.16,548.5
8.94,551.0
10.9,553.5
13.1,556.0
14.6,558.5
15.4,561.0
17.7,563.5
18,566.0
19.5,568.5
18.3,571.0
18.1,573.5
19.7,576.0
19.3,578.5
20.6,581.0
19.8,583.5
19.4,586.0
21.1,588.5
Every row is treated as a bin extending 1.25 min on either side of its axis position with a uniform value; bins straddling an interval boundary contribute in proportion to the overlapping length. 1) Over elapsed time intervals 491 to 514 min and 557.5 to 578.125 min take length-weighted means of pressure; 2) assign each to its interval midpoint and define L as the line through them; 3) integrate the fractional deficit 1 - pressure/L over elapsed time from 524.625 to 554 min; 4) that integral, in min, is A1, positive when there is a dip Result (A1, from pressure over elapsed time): 8.65 min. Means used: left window 22.1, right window 17.8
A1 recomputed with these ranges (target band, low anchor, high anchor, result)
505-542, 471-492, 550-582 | 0.0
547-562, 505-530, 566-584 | 6.2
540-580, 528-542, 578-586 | 8.5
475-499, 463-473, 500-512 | -0.4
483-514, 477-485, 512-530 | 0.5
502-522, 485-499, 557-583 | -0.8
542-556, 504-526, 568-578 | 7.3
